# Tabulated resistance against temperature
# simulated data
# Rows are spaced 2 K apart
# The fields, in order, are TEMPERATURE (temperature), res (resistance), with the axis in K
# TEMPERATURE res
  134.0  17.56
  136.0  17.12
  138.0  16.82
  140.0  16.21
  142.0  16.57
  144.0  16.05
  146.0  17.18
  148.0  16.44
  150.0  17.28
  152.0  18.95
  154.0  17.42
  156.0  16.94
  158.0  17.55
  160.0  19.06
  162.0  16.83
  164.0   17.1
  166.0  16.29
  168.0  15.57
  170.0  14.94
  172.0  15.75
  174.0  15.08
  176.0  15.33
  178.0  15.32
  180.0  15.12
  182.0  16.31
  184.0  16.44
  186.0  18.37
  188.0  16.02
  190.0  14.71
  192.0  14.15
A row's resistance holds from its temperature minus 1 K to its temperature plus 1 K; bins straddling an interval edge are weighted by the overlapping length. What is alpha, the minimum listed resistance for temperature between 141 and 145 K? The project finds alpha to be 16.05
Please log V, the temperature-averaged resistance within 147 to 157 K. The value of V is 17.4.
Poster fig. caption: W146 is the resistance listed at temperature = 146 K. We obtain 17.18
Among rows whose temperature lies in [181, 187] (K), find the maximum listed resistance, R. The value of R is 18.37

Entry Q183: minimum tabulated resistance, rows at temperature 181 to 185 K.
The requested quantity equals 16.31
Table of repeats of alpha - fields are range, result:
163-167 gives 16.29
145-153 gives 16.44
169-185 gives 14.94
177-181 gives 15.12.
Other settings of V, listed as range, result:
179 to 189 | 16.5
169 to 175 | 15.3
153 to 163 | 17.6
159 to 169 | 17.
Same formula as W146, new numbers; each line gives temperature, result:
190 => 14.71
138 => 16.82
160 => 19.06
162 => 16.83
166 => 16.29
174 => 15.08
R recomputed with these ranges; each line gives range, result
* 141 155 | 18.95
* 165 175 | 16.29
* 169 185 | 16.44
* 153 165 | 19.06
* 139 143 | 16.57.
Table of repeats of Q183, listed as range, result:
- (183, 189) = 16.02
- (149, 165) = 16.83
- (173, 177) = 15.08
